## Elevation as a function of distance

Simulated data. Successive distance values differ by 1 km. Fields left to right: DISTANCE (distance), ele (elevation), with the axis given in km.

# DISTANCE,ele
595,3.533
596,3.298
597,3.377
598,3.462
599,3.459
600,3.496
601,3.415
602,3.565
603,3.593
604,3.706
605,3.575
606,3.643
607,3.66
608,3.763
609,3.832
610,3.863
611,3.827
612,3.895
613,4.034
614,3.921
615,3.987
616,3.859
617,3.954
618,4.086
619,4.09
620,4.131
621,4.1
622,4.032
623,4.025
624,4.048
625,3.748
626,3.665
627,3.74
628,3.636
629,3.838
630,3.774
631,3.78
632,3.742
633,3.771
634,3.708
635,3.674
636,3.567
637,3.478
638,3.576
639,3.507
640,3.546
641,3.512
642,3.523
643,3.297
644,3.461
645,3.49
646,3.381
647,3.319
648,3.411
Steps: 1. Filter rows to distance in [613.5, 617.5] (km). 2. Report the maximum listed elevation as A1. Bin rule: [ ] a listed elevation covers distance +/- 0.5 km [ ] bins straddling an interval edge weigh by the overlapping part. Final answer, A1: 3.987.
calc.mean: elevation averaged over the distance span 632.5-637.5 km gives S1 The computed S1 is 3.64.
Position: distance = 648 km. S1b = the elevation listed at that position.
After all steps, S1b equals 3.411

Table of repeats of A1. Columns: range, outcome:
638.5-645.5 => 3.546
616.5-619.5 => 4.09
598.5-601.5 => 3.496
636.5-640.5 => 3.576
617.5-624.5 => 4.131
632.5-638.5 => 3.771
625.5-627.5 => 3.74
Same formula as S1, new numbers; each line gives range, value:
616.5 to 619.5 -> 4.04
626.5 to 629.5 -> 3.74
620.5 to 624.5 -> 4.05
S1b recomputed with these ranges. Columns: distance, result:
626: 3.665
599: 3.459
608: 3.763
